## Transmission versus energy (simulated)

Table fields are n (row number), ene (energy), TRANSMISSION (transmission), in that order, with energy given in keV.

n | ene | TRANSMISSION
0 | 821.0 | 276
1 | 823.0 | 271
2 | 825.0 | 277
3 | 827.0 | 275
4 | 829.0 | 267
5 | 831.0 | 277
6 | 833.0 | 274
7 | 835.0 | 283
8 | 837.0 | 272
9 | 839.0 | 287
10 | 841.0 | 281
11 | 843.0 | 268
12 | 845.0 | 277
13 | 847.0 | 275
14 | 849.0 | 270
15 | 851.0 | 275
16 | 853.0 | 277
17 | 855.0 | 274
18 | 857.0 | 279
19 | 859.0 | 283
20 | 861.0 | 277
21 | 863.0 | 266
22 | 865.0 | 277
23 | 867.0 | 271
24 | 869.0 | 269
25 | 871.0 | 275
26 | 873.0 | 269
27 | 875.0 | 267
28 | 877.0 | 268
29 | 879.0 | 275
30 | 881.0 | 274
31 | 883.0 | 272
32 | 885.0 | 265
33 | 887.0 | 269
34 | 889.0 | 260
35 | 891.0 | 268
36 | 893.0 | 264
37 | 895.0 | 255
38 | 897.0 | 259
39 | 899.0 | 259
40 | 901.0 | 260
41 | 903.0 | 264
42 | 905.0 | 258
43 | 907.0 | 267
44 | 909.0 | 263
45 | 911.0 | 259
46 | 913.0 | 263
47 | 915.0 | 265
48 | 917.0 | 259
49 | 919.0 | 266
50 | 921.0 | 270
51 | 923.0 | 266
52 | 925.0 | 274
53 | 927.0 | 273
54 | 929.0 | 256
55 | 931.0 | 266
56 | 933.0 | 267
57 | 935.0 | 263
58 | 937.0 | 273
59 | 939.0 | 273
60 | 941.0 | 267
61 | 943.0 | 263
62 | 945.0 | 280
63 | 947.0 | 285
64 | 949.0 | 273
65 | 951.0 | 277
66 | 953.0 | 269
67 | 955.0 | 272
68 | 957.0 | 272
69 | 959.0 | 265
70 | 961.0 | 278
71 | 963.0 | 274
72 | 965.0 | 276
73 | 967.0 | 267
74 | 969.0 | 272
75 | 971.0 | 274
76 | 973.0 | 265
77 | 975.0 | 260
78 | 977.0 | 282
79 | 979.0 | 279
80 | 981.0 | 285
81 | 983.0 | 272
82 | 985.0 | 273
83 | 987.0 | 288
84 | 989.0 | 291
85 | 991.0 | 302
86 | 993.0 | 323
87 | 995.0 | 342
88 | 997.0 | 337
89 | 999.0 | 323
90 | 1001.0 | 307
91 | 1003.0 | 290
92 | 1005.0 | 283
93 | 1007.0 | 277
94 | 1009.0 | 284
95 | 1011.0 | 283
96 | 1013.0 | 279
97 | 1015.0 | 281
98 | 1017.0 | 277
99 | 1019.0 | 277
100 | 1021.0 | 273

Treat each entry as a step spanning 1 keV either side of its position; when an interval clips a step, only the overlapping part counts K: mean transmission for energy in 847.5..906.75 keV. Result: 269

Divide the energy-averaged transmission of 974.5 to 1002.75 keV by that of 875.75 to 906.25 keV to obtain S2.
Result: 1.13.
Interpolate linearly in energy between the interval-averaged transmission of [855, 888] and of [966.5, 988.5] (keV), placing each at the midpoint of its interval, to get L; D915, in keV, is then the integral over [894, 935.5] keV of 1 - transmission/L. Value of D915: 1.5 keV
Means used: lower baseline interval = 272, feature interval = 263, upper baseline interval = 275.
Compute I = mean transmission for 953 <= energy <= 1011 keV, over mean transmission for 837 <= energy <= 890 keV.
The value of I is 1.0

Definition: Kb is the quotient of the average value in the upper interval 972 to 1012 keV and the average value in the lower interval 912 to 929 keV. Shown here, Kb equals 1.1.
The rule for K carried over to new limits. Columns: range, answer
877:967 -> 268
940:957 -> 273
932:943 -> 268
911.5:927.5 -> 267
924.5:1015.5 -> 281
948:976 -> 271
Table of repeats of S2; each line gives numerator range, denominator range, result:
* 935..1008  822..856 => 1.03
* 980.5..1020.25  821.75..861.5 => 1.06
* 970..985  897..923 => 1.04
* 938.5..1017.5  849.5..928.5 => 1.06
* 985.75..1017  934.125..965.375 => 1.10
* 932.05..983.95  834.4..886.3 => 0.99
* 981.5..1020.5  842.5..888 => 1.08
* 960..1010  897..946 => 1.09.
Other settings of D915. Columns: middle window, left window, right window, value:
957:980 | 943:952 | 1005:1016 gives 0.5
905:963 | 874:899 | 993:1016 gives 2.3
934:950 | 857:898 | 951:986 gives 0.0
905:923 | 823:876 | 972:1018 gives 1.1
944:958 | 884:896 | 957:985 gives -0.2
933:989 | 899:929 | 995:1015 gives 1.6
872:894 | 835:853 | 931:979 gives 0.5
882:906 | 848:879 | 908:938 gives 0.6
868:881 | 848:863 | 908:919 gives 0.0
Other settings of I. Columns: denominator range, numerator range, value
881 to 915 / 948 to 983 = 1.04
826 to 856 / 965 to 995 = 1.03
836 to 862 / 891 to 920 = 0.95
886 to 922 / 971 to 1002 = 1.12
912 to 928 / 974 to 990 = 1.04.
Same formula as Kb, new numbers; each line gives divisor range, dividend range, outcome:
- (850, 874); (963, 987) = 1.00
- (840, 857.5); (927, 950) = 0.98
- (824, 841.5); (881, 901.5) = 0.95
